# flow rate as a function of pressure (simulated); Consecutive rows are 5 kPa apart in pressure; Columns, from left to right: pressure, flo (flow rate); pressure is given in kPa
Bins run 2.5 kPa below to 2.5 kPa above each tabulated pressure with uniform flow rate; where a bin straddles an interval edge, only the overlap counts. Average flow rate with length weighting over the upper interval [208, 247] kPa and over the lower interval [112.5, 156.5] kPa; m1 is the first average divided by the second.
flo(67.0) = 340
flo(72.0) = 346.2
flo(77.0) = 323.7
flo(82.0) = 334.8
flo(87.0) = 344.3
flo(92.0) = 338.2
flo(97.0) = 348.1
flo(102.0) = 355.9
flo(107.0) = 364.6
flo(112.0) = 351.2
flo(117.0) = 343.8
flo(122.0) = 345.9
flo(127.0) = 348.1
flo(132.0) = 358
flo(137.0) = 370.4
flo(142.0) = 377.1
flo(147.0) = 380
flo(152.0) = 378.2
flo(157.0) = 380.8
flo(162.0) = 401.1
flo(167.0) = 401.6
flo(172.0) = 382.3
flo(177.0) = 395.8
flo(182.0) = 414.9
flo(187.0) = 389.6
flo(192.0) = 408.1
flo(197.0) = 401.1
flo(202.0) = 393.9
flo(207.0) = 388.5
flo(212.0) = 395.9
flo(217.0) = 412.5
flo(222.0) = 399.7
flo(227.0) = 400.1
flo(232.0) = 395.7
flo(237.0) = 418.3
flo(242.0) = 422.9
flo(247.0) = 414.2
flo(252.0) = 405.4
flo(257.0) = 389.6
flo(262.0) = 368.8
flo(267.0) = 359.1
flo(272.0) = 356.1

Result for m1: 1.12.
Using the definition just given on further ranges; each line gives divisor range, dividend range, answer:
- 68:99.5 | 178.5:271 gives 1.17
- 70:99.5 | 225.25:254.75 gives 1.21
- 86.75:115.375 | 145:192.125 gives 1.12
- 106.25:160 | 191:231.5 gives 1.10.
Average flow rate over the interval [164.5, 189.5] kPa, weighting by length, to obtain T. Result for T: 397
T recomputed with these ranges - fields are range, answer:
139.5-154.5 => 378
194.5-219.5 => 398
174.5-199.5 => 402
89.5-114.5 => 352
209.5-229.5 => 402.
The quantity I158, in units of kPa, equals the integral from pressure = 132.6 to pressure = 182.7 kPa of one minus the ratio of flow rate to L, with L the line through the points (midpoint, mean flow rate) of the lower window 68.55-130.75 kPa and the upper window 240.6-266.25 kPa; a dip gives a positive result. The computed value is -2.92 kPa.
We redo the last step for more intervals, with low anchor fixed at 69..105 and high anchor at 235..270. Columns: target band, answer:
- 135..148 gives -0.6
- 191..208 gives -0.9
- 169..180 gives -0.6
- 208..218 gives -0.5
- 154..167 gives -0.9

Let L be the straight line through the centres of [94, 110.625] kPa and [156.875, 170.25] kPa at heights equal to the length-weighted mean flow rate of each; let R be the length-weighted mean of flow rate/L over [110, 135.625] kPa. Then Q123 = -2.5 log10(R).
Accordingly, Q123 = 0.06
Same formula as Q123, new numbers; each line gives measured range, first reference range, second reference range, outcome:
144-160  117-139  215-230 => -0.04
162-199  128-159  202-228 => -0.04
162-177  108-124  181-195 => -0.01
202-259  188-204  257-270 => -0.05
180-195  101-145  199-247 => -0.05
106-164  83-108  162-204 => 0.01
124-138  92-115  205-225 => 0.02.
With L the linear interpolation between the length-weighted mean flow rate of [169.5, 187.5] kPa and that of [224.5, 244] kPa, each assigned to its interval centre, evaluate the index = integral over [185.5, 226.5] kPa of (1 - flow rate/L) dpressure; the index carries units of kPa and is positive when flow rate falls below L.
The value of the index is 0.4 kPa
